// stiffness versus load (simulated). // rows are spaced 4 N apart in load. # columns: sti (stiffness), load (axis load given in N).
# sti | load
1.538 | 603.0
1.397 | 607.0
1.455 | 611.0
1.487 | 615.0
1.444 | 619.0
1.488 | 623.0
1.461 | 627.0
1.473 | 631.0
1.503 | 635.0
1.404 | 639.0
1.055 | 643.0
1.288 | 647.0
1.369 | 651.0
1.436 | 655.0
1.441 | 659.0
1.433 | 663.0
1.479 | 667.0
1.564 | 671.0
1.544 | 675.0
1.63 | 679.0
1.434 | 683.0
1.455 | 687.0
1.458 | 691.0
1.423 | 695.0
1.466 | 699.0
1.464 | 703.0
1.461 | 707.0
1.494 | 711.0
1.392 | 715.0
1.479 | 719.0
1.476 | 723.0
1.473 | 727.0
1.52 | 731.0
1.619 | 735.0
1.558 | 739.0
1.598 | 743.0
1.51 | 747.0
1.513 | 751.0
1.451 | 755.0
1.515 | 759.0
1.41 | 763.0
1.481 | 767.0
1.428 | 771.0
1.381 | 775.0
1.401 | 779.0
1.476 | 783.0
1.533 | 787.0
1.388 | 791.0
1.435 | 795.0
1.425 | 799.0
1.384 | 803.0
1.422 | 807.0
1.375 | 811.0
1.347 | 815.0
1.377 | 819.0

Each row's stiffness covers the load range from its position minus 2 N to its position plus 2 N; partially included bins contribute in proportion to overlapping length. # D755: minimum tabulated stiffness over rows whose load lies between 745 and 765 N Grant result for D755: 1.41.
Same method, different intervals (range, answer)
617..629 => 1.444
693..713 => 1.423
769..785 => 1.381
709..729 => 1.392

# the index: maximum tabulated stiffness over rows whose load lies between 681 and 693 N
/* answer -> 1.458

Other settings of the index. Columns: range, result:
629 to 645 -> 1.503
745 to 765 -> 1.515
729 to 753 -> 1.619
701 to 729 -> 1.494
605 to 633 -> 1.488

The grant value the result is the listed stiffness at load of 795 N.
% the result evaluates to 1.435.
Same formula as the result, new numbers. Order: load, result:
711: 1.494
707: 1.461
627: 1.461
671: 1.564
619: 1.444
